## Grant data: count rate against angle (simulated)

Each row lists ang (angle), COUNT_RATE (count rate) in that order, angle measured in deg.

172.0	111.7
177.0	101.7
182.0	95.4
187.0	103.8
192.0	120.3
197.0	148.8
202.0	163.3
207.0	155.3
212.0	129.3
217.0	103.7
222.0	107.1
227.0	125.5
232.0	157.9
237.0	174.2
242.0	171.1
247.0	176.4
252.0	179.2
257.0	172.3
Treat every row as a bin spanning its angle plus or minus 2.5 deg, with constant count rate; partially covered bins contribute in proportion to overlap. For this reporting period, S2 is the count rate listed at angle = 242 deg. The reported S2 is 171.1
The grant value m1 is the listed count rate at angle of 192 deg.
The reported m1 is 120.3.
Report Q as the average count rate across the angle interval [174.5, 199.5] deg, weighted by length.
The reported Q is 114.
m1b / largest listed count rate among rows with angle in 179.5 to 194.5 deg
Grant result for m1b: 120.3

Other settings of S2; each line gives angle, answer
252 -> 179.2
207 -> 155.3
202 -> 163.3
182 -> 95.4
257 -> 172.3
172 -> 111.7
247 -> 176.4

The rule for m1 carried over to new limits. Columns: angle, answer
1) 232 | 157.9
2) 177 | 101.7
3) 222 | 107.1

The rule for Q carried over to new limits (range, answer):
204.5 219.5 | 129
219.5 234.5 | 130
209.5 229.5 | 116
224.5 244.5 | 157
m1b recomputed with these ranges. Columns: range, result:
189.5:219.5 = 163.3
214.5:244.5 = 174.2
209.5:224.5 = 129.3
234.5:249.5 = 176.4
